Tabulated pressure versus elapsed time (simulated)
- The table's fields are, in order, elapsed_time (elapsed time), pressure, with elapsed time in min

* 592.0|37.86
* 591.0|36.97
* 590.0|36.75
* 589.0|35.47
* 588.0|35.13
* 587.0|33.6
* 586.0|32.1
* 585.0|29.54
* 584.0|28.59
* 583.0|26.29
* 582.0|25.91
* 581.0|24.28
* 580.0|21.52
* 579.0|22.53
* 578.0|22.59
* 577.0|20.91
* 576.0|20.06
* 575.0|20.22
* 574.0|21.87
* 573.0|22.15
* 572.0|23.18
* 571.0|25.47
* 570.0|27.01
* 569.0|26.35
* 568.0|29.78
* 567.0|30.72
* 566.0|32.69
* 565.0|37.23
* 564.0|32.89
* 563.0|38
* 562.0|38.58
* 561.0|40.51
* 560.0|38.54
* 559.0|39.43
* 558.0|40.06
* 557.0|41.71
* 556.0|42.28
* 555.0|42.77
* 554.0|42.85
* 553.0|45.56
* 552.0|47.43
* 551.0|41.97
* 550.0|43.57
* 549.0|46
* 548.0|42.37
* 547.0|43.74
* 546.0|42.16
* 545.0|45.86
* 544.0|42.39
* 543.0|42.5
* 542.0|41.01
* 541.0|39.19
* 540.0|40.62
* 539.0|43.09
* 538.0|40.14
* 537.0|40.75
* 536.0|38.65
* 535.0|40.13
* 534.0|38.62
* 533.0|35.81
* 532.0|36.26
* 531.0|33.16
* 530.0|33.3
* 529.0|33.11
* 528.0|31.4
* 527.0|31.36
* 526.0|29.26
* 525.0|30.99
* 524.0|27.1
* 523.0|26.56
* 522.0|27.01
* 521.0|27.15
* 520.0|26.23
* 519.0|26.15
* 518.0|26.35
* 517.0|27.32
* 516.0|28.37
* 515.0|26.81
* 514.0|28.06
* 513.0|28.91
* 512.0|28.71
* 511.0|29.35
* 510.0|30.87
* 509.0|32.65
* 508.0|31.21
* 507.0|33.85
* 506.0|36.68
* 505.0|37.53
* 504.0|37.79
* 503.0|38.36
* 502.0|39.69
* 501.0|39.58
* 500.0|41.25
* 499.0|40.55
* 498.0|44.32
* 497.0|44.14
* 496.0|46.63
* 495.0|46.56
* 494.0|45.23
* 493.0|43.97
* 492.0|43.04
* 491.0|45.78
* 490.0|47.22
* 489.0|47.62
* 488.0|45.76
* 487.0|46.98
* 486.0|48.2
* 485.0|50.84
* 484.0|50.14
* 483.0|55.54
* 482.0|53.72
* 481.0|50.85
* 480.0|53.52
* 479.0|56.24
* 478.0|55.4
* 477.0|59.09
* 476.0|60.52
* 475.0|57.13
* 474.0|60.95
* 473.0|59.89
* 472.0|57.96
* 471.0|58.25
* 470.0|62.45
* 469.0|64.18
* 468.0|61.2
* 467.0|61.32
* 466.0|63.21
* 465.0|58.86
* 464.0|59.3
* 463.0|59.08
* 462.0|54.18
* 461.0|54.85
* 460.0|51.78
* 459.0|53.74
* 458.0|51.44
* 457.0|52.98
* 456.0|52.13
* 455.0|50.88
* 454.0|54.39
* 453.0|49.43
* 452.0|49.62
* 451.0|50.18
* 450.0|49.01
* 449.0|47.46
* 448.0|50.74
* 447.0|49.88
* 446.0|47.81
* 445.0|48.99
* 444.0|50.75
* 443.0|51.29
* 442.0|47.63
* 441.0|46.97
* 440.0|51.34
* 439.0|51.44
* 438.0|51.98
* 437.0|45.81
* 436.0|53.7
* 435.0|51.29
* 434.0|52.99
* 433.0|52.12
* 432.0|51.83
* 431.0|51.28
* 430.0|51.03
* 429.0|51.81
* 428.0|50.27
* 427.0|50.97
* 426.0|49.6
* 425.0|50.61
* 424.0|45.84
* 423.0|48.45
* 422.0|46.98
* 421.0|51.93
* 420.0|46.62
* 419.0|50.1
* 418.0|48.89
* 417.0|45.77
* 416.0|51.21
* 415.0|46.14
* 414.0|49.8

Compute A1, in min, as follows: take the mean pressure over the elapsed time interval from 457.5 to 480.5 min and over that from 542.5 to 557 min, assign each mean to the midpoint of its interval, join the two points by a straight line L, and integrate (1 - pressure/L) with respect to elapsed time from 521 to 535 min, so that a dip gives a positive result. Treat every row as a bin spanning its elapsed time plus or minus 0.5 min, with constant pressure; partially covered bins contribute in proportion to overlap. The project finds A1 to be 4.56 min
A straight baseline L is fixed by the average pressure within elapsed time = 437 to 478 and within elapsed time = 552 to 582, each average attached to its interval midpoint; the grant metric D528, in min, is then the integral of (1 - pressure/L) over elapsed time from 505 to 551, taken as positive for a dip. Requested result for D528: 5.2 min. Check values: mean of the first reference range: 54.3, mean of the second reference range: 31.6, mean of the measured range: 34.7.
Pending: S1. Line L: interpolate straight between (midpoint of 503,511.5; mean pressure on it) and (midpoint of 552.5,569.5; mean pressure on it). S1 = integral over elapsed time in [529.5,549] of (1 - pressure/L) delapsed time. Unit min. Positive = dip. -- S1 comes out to -2.1 min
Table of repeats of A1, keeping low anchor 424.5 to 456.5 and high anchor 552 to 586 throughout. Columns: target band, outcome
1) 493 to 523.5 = 4.71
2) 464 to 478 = -4.35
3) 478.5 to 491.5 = -1.88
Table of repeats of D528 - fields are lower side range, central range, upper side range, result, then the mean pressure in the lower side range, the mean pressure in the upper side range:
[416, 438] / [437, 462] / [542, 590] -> -1.7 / 50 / 34.1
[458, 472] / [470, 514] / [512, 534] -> -0.1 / 58.4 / 29.7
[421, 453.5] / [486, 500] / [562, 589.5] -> -1.4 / 50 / 27.8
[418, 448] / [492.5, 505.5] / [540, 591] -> 0.1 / 50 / 34.4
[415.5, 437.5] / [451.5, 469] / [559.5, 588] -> -4.1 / 50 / 28.4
